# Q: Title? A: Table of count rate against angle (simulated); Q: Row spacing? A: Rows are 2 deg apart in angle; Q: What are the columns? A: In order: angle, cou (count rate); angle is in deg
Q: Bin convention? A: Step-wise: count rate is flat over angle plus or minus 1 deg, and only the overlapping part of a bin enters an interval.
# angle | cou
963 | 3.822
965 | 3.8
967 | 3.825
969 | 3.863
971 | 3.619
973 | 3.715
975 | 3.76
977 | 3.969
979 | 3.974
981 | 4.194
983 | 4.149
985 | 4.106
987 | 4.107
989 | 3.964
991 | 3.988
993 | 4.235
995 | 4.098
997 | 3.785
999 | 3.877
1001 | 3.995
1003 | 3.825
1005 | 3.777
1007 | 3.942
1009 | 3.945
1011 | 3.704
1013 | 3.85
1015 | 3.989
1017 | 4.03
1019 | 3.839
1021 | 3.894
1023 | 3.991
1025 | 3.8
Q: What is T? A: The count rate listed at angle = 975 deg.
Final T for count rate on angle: 3.76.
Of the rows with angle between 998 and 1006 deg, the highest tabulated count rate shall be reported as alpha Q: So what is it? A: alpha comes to 3.995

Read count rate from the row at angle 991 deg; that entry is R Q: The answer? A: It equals 3.988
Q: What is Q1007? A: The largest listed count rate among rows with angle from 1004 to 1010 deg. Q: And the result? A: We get 3.945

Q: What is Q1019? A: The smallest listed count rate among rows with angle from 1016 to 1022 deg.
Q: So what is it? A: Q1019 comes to 3.839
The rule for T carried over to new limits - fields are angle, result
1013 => 3.85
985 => 4.106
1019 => 3.839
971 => 3.619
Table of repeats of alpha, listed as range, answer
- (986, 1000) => 4.235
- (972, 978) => 3.969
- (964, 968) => 3.825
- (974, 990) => 4.194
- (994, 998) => 4.098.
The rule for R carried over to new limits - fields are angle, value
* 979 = 3.974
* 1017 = 4.03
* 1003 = 3.825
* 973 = 3.715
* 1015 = 3.989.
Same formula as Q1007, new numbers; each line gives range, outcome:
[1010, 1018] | 4.03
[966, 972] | 3.863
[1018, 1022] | 3.894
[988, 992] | 3.988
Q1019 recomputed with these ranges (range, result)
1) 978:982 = 3.974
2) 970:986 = 3.619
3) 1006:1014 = 3.704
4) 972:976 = 3.715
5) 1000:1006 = 3.777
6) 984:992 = 3.964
